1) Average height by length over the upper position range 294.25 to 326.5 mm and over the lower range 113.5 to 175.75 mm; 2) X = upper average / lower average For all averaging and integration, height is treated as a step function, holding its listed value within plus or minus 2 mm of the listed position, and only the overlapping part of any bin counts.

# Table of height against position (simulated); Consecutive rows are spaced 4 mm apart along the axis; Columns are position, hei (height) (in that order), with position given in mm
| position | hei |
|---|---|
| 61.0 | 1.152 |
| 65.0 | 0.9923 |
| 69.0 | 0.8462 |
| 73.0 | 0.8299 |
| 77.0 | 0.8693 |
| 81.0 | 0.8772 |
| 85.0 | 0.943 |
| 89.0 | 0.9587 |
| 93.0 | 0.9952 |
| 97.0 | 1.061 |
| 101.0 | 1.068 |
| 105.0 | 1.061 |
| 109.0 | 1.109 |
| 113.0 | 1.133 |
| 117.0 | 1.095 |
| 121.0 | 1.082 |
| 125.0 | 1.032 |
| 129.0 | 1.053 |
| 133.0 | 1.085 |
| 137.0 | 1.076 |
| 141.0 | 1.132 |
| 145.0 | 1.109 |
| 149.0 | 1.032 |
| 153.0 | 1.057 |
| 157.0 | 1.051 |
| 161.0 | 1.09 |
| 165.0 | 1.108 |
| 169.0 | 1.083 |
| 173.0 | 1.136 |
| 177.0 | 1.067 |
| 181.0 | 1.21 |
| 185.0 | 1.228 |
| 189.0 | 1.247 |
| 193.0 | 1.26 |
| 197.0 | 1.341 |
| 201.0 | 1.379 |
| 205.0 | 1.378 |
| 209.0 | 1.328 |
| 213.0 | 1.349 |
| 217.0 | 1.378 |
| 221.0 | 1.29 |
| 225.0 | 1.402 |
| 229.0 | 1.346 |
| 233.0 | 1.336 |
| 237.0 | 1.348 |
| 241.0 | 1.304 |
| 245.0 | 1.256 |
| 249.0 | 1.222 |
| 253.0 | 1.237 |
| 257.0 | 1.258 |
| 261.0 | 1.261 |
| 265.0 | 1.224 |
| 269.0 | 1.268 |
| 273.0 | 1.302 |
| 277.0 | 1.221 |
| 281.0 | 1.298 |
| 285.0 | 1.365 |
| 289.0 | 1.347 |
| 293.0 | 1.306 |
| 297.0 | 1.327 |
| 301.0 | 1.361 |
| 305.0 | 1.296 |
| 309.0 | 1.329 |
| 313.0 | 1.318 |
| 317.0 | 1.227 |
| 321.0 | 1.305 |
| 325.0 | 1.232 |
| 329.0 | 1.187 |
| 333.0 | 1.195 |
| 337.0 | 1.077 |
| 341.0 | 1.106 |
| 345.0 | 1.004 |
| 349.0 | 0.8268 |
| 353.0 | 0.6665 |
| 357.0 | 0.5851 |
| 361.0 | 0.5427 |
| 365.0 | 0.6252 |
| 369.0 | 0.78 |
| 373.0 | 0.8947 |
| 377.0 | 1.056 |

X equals 1.2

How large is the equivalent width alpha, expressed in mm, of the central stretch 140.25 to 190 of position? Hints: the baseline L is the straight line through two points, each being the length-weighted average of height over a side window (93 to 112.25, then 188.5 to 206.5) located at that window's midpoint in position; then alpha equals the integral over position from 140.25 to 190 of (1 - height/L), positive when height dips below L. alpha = 4.9 mm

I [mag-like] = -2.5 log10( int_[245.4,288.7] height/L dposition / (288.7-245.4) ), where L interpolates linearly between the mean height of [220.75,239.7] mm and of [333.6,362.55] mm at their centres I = -0.07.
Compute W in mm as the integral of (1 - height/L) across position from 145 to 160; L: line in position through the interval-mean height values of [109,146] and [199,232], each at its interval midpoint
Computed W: 1.4 mm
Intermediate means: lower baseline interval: 1.09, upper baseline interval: 1.36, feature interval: 1.06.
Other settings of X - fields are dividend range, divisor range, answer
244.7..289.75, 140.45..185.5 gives 1.15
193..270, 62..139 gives 1.30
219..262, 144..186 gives 1.18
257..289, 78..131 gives 1.24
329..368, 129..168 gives 0.80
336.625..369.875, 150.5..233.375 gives 0.64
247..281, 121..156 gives 1.17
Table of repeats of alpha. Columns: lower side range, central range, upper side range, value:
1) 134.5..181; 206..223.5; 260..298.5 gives -2.29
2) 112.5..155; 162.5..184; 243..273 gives 0.16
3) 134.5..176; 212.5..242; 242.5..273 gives -3.52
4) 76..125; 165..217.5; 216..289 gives -2.79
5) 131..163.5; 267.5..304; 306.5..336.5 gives -2.93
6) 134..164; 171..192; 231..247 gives -0.32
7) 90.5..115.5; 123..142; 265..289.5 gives 0.59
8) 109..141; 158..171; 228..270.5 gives 0.63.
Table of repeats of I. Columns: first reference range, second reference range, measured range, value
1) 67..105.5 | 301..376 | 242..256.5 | -0.244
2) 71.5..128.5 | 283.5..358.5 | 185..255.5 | -0.200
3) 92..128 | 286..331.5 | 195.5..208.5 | -0.161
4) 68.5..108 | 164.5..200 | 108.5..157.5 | -0.011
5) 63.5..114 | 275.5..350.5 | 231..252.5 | -0.124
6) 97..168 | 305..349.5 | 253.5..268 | -0.092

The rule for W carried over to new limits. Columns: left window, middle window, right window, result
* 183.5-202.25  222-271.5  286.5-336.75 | -0.15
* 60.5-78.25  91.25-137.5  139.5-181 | -2.98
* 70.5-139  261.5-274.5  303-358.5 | -2.23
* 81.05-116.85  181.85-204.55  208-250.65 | -0.88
